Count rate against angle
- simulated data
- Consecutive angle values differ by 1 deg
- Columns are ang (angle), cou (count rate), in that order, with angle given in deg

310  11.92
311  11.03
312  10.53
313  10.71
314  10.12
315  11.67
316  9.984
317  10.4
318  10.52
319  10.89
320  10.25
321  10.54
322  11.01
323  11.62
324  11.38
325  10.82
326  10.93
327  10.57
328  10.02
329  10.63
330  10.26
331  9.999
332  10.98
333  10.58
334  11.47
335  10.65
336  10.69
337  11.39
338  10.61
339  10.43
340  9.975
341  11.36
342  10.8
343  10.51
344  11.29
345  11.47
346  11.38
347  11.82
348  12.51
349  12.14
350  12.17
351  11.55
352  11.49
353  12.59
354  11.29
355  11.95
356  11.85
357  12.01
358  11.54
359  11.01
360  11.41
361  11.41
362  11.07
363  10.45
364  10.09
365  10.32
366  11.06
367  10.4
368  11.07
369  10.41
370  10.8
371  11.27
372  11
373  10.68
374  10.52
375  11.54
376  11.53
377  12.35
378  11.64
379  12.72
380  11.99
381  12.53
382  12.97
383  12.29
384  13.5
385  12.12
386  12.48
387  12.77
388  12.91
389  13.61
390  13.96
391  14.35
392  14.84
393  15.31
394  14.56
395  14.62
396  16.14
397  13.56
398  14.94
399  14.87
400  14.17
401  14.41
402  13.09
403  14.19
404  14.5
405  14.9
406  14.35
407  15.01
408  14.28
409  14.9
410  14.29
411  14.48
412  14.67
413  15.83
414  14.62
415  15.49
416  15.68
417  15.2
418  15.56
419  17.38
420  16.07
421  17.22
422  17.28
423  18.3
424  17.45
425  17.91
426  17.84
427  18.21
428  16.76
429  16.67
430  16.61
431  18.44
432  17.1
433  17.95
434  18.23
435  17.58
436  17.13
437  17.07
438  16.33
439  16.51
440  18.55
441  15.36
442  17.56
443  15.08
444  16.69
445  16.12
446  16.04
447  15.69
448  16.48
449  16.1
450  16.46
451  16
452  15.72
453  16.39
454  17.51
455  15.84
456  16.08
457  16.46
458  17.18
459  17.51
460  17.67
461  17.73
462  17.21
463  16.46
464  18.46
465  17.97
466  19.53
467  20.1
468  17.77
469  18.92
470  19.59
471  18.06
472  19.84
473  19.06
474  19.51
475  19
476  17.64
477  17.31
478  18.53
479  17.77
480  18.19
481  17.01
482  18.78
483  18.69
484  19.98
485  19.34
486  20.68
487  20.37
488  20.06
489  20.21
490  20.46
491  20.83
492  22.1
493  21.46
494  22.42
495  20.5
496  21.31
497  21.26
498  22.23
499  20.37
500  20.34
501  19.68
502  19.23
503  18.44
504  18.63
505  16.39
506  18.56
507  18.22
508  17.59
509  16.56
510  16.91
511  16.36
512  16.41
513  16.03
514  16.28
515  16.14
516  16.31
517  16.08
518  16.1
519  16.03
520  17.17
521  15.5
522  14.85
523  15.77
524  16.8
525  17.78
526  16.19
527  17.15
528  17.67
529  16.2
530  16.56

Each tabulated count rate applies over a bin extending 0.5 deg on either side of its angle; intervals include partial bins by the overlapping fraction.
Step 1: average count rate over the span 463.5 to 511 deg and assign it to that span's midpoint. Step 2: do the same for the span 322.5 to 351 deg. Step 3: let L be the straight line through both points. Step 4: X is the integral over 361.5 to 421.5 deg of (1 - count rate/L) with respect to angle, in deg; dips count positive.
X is 2.9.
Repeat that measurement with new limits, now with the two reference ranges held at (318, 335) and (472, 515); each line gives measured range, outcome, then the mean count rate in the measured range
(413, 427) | -1.1 deg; 16.6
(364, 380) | 2.3 deg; 11.1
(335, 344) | 0.5 deg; 10.7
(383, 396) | 0.1 deg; 13.8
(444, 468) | 0.3 deg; 17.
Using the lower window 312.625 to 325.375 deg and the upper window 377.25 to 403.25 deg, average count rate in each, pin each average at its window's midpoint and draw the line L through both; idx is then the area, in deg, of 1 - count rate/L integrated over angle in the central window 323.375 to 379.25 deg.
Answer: 4.2 deg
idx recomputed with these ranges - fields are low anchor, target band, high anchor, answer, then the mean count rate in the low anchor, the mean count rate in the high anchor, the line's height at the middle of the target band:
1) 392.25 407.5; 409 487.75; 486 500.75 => 2.39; 14.6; 21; 17.9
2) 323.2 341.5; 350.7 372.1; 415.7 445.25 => 2.34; 10.7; 17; 12.6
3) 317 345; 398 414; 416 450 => 0.76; 10.8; 16.9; 15.3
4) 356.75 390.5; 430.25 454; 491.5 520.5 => -2.46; 11.7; 18.5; 15.2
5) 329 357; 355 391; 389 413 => 3.39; 11.2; 14.5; 12.9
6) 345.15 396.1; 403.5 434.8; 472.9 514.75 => -2.95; 12.1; 19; 14.8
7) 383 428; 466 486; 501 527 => -3.12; 15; 16.9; 16.2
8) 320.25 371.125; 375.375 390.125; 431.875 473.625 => 0.72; 11.1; 17.3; 13.2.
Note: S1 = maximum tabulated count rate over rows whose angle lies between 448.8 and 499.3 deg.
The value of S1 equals 22.42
